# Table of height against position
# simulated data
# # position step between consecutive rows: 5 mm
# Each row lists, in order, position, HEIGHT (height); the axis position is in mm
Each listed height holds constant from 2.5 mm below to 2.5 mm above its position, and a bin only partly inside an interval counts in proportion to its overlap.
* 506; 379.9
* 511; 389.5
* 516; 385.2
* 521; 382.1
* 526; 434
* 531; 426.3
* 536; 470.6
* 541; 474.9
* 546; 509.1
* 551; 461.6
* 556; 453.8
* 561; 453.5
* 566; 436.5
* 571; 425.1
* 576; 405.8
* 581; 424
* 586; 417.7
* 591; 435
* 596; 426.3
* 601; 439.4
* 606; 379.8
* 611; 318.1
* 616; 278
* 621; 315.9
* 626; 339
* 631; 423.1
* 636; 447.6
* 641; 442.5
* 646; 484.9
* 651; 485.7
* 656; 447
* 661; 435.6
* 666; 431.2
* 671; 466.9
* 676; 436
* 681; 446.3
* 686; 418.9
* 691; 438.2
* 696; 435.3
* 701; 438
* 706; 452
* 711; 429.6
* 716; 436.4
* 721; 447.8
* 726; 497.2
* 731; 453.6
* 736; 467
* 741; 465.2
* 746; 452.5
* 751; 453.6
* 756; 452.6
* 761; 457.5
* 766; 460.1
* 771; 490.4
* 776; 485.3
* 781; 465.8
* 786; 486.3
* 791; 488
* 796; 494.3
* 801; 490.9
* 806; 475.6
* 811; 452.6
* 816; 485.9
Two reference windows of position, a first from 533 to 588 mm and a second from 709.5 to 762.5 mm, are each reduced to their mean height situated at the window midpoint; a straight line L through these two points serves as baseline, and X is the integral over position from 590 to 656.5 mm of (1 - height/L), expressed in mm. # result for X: 7.2 mm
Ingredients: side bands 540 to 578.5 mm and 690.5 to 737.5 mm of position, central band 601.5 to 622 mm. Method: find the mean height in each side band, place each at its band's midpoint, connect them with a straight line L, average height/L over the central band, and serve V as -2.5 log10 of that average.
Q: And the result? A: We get 0.32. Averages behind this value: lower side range 452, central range 335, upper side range 450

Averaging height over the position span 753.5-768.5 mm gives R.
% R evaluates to 457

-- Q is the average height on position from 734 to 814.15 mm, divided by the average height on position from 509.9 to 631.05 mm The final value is 1.14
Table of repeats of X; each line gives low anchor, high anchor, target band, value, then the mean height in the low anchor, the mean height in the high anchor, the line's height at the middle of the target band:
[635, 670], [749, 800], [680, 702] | 1.2 mm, 454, 474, 461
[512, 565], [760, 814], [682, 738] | 2.5 mm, 443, 478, 467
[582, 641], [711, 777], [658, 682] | -1.3 mm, 387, 461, 420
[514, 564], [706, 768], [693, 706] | 0.4 mm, 446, 456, 454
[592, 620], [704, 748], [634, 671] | -4.8 mm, 369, 456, 403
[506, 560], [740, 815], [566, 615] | 4.3 mm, 436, 472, 445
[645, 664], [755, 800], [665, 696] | 1.6 mm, 461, 477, 464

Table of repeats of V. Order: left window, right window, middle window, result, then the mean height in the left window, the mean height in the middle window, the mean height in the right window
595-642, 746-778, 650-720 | -0.061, 378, 442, 465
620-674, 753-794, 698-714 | 0.029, 432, 440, 473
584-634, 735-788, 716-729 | -0.050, 378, 465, 467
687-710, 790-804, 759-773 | 0.013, 439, 469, 491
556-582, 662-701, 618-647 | 0.086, 432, 403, 439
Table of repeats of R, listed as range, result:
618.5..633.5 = 359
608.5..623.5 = 304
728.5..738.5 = 460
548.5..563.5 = 456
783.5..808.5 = 487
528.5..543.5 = 457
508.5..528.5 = 398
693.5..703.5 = 437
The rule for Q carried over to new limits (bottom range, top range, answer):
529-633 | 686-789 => 1.10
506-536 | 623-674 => 1.08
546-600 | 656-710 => 1.01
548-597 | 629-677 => 1.04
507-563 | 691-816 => 1.06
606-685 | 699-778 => 1.11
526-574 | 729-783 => 1.02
